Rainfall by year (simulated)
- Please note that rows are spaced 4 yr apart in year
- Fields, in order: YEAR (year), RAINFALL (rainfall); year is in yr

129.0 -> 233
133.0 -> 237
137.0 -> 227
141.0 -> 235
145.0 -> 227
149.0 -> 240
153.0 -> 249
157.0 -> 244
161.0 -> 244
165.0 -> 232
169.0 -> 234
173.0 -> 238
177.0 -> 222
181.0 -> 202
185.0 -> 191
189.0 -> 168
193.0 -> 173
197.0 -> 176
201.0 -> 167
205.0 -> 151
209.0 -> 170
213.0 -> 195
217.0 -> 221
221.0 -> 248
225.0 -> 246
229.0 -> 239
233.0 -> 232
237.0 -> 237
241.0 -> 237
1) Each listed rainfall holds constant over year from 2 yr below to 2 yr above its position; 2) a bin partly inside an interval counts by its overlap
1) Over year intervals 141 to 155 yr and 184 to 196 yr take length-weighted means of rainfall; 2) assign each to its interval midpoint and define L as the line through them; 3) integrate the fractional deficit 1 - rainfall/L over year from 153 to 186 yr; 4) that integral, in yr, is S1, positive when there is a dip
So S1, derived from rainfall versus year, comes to -3.50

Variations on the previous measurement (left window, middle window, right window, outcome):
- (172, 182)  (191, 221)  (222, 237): 6.19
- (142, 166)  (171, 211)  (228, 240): 8.75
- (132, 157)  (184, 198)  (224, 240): 3.61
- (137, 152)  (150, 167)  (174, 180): -1.00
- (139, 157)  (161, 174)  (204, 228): -0.33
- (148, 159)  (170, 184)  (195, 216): -0.42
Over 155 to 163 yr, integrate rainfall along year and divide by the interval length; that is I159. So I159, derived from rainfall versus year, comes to 244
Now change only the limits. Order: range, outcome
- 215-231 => 238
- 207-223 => 208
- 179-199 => 182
